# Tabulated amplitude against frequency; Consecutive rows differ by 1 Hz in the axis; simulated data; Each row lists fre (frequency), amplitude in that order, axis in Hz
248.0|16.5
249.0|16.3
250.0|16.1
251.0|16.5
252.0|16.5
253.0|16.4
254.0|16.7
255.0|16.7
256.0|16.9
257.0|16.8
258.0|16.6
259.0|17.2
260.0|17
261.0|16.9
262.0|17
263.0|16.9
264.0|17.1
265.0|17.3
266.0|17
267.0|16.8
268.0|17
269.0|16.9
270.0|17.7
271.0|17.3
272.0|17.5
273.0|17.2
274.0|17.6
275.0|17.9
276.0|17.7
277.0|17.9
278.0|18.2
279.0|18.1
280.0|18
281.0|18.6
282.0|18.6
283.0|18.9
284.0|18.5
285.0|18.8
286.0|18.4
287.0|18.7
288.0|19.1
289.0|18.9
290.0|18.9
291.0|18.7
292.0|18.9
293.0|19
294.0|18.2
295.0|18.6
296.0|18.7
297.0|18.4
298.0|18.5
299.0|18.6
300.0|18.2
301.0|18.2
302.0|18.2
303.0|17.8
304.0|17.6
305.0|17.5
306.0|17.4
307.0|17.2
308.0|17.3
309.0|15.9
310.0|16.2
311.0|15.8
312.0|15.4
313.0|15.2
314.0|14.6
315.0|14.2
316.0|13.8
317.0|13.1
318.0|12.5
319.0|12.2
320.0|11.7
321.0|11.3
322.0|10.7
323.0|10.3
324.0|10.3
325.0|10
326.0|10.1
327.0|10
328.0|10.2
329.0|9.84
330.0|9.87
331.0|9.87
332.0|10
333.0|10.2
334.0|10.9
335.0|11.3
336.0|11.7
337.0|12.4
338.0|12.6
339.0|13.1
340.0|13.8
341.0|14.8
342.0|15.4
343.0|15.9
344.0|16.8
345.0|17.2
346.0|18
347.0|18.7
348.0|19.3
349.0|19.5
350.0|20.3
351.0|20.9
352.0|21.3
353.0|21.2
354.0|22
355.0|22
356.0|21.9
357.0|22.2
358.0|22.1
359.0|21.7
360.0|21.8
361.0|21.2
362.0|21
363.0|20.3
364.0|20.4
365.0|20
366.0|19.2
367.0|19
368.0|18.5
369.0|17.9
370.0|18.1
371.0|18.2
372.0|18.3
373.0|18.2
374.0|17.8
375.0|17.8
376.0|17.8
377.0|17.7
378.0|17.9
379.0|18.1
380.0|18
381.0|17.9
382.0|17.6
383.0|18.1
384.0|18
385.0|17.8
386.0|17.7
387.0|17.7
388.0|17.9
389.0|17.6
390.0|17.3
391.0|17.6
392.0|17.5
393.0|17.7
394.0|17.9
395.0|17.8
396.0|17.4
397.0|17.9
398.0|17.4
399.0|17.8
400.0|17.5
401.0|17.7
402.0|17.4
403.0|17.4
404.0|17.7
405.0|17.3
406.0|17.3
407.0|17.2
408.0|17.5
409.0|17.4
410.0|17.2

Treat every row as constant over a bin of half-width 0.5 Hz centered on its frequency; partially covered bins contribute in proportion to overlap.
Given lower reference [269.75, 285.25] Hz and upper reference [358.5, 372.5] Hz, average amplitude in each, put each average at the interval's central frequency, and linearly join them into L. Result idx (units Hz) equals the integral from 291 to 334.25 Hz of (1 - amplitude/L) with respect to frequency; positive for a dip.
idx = 9.5 Hz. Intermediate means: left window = 18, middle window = 14.5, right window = 19.7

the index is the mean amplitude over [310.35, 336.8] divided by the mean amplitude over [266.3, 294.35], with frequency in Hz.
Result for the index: 0.6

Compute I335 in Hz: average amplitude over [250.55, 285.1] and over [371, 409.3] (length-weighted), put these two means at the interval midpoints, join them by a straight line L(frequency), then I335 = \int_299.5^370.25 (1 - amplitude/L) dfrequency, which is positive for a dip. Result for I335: 6.3 Hz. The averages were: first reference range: 17.4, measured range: 16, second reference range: 17.7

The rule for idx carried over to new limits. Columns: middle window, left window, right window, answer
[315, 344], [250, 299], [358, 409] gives 9.9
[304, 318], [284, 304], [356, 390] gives 2.3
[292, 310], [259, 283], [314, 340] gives -4.7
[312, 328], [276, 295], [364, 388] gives 5.5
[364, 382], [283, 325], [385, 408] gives -1.1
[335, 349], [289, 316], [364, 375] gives 2.1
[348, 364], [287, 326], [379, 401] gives -4.0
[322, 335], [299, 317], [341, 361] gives 5.7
